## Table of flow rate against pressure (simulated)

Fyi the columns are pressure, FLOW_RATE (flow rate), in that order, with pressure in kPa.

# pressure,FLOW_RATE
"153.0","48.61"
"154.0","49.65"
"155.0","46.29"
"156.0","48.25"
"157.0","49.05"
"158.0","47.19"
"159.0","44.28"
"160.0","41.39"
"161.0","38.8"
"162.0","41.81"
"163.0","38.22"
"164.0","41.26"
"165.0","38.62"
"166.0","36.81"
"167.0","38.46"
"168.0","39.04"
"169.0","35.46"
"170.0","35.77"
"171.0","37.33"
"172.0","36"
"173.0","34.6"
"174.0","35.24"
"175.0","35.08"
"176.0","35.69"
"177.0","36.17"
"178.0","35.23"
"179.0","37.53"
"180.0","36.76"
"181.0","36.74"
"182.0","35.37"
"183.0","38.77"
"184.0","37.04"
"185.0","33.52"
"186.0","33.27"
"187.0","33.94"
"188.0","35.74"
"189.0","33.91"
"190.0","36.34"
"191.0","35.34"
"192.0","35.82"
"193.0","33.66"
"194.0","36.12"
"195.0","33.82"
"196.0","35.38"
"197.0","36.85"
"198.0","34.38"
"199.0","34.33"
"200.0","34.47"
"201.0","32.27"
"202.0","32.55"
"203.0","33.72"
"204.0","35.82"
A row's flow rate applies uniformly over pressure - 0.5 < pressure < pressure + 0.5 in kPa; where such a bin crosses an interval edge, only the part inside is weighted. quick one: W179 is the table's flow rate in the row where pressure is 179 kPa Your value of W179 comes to 37.53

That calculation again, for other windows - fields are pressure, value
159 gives 44.28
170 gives 35.77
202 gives 32.55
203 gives 33.72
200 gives 34.47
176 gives 35.69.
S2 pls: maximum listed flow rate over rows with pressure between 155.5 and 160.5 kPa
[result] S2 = 49.05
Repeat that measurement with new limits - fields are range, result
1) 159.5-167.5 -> 41.81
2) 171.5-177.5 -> 36.17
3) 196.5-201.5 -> 36.85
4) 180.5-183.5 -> 38.77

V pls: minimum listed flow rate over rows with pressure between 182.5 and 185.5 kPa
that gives 33.52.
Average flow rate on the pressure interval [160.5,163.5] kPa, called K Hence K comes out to 39.6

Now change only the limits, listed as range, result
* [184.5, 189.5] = 34.1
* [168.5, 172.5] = 36.1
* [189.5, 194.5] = 35.5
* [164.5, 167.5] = 38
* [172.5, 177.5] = 35.4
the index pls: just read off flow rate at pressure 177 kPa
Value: 36.17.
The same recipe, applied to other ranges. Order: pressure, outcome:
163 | 38.22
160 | 41.39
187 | 33.94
